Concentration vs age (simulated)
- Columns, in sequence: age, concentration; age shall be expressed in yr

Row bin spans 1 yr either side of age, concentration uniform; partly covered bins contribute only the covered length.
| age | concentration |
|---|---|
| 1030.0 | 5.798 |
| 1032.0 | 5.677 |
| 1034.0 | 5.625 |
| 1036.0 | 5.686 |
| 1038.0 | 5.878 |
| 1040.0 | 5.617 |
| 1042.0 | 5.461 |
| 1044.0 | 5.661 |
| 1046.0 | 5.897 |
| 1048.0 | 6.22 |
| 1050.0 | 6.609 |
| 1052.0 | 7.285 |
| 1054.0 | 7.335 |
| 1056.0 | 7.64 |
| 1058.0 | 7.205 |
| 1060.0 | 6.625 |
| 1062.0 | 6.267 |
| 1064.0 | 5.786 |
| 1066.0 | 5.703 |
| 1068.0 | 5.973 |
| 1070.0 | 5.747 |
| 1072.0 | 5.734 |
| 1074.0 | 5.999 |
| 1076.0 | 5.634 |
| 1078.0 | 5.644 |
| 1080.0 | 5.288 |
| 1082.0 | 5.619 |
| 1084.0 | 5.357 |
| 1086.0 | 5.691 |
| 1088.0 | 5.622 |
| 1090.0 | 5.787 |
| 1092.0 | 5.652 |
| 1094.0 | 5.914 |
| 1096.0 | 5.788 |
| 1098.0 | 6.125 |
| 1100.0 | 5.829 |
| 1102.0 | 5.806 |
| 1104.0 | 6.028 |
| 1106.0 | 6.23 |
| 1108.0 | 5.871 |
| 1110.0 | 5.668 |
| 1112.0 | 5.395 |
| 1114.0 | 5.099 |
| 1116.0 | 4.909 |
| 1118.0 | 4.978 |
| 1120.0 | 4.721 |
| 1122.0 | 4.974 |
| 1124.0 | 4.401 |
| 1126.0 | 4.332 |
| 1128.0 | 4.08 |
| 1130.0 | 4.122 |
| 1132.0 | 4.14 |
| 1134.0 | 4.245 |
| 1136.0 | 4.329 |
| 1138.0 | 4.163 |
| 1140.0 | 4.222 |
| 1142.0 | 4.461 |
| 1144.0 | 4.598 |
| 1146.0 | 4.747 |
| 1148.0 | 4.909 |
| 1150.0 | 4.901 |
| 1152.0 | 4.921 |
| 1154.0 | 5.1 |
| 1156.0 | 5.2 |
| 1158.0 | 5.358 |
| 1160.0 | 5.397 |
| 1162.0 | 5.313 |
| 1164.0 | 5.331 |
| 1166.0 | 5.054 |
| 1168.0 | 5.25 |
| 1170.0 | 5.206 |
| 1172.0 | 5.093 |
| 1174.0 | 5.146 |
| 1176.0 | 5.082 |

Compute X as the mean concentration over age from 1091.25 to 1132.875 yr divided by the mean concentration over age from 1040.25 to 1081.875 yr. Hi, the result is 0.9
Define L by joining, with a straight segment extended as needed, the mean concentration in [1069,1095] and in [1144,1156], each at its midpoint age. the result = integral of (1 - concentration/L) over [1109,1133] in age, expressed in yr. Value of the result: 2.3 yr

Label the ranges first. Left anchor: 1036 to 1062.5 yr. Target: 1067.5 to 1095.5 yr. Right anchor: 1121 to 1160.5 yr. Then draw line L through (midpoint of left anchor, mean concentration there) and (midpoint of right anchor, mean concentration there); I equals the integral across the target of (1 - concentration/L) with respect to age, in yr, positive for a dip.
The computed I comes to 0.4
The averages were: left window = 6.41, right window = 4.62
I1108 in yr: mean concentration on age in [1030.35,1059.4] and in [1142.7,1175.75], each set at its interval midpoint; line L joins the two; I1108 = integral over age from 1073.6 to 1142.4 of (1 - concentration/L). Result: 5.2 yr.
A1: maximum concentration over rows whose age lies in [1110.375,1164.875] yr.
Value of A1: 5.397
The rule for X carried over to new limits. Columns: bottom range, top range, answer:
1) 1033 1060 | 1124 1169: 0.75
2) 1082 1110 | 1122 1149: 0.76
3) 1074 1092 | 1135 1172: 0.88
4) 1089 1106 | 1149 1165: 0.88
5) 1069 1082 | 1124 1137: 0.74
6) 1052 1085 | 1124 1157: 0.74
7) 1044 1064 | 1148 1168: 0.77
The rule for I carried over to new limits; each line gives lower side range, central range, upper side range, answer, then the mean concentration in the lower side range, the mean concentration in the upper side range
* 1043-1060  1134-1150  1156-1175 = 3.0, 6.73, 5.24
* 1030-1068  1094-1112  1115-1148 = -2.9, 6.21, 4.48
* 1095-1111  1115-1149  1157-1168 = 6.8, 5.92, 5.29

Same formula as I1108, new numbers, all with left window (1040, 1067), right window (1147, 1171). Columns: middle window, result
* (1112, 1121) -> 1.1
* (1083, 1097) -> 0.7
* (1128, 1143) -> 3.3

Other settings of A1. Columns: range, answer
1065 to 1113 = 6.23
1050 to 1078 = 7.64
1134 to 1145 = 4.598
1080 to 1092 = 5.787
